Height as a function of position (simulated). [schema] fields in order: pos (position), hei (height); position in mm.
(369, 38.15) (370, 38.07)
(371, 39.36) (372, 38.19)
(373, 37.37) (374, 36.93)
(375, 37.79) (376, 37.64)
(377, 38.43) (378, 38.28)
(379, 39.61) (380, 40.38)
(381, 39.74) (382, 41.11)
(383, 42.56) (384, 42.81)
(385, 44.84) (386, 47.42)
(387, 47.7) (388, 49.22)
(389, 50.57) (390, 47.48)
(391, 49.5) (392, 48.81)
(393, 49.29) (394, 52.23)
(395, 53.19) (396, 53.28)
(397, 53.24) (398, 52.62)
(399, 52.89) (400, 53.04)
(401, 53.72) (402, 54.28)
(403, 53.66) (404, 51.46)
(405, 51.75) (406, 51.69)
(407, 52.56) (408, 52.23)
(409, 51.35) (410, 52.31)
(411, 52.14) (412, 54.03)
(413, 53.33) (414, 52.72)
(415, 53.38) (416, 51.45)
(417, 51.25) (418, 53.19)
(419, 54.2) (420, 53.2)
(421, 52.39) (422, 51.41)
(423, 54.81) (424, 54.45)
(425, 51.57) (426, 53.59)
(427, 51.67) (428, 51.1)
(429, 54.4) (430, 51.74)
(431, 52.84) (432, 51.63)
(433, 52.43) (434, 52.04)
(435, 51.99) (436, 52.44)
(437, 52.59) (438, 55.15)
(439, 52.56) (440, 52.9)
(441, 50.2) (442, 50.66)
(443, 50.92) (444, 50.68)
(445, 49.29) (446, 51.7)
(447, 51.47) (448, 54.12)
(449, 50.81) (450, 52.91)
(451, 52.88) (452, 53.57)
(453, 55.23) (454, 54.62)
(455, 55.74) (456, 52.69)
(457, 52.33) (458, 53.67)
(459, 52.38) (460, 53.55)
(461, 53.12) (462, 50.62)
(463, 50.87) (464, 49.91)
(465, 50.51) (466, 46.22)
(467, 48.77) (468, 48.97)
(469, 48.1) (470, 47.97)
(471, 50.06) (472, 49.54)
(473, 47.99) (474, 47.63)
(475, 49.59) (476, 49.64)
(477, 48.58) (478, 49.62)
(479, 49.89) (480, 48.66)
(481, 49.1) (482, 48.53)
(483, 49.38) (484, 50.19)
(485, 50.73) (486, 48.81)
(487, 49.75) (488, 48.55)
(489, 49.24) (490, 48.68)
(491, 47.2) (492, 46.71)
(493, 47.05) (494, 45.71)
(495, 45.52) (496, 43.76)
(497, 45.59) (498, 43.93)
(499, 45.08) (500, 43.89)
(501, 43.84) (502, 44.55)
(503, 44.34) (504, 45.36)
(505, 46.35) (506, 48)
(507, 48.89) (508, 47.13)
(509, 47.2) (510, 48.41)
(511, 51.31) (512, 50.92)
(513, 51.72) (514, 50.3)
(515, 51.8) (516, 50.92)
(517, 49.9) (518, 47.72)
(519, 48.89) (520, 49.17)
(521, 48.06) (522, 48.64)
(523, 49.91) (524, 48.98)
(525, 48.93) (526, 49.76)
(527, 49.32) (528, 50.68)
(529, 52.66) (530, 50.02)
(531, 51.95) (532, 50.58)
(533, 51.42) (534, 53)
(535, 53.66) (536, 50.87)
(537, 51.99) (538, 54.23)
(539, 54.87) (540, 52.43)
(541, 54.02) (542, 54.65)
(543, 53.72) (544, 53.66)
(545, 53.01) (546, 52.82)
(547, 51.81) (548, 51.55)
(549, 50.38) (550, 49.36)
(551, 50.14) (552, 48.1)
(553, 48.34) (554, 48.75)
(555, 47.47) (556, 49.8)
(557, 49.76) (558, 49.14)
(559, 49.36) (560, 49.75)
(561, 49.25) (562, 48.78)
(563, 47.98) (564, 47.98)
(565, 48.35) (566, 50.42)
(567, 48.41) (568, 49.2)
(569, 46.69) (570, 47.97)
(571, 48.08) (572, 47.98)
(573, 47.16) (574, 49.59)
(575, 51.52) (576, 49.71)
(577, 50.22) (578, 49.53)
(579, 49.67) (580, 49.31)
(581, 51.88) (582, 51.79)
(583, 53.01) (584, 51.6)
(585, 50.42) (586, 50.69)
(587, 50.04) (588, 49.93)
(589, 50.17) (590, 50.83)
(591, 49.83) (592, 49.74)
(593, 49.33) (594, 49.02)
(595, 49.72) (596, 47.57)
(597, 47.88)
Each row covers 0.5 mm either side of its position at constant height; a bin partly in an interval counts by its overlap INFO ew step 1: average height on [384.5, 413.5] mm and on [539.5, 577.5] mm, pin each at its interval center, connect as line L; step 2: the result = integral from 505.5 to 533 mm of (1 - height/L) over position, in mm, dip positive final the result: 0.3 mm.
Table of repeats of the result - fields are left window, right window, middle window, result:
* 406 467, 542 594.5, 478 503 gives 2.0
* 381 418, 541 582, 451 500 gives 0.8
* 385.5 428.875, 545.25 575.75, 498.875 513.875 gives 0.9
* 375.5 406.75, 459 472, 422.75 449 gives -1.7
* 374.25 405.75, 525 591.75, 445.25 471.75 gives -1.6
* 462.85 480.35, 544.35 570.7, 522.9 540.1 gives -0.7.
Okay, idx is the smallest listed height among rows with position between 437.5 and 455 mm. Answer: 49.29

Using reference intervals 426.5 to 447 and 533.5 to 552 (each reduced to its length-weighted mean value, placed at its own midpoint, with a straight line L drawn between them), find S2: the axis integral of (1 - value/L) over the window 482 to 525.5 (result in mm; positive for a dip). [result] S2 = 3.6 mm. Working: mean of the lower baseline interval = 51.9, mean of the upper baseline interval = 52.4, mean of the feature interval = 47.9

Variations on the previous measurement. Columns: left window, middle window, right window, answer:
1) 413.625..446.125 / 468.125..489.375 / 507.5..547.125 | 1.0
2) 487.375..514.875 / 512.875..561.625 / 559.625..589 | -2.5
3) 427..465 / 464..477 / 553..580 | 0.7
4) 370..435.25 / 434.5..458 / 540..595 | -1.5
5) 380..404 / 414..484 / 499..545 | -2.8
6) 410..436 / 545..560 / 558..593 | 0.1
